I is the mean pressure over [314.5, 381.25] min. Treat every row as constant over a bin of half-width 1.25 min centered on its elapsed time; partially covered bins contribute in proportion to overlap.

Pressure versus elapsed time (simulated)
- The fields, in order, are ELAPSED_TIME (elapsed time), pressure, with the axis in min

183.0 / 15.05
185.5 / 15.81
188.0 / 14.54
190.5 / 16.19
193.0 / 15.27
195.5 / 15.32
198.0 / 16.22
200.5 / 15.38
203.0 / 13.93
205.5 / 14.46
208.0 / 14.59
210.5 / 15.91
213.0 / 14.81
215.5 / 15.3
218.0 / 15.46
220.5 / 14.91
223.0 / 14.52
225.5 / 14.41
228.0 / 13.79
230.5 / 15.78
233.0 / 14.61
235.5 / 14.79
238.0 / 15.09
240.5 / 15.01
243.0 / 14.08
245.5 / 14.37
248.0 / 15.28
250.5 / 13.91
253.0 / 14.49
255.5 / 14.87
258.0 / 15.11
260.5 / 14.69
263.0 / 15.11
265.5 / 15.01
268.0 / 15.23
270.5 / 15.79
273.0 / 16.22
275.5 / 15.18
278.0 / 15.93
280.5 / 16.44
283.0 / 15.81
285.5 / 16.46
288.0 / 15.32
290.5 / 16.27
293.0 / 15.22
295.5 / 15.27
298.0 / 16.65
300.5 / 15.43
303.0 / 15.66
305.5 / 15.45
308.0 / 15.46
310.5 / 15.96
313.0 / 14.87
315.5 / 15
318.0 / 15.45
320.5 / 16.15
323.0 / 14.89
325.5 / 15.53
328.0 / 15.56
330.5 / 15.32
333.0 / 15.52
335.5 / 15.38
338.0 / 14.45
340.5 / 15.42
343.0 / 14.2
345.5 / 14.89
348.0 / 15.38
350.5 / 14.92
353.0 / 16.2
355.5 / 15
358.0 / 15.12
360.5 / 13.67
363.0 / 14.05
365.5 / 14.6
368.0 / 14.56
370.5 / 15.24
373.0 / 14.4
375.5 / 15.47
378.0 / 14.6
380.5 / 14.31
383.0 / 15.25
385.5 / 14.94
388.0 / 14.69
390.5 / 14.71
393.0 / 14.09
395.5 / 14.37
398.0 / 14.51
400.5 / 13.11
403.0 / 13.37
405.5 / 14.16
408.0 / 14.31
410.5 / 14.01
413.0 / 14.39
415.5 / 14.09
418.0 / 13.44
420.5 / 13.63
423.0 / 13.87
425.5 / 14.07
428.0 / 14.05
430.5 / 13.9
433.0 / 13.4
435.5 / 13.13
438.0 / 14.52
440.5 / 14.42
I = 15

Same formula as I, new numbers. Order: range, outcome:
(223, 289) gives 15.1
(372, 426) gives 14.3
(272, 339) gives 15.6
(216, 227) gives 14.8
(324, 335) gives 15.5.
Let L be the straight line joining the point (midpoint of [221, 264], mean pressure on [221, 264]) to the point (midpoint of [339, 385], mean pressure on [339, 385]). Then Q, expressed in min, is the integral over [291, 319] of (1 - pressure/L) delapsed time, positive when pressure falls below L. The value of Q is -1.4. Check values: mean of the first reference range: 14.7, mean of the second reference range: 14.8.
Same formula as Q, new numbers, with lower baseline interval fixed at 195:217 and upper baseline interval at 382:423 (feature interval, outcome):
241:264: 0.3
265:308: -3.0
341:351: -0.3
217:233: 0.2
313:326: -0.7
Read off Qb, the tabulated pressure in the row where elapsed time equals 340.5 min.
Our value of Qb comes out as 15.42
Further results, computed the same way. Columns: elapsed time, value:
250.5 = 13.91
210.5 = 15.91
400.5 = 13.11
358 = 15.12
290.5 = 16.27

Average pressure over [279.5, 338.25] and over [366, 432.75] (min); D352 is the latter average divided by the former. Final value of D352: 0.92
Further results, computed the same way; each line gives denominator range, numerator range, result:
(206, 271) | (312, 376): 1.01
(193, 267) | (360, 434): 0.96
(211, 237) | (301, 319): 1.04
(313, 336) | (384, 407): 0.92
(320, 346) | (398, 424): 0.91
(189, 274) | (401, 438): 0.92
